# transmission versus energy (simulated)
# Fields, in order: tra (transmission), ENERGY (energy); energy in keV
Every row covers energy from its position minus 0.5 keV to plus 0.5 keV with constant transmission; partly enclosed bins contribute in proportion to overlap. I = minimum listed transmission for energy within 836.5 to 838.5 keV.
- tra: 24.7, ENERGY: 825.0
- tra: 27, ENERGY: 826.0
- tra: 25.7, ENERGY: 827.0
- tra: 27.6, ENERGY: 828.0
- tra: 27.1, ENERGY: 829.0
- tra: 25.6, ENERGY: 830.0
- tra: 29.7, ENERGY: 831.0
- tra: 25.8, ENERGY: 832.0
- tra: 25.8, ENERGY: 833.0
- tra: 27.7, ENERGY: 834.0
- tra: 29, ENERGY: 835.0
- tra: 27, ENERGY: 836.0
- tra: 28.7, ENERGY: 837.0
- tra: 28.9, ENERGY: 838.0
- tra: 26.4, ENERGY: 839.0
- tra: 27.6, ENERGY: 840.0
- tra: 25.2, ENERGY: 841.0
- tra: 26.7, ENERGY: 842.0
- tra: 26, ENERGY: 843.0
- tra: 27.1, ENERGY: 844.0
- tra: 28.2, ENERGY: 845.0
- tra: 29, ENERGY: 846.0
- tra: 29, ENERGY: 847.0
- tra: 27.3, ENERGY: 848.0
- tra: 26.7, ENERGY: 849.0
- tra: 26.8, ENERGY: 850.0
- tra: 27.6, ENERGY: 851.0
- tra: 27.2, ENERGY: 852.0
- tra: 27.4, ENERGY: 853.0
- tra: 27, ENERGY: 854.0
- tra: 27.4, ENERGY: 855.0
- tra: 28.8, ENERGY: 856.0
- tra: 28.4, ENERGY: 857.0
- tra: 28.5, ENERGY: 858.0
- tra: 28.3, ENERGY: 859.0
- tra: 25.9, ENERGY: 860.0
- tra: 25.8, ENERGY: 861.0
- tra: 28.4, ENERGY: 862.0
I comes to 28.7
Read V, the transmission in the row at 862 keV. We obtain 28.4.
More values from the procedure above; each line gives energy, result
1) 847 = 29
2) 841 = 25.2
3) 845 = 28.2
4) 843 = 26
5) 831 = 29.7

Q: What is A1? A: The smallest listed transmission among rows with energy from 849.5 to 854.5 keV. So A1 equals 26.8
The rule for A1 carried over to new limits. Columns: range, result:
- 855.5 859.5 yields 28.3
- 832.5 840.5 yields 25.8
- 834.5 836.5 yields 27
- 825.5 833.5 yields 25.6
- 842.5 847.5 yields 26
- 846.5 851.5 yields 26.7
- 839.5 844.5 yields 25.2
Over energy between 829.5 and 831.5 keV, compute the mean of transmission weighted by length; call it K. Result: 27.6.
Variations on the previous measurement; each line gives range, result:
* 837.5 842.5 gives 27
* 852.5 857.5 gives 27.8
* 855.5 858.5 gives 28.6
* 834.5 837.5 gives 28.2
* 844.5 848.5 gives 28.4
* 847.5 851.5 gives 27.1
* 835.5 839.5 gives 27.8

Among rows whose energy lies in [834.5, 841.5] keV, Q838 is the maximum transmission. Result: 29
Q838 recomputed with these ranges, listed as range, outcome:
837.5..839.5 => 28.9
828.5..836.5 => 29.7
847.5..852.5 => 27.6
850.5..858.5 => 28.8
